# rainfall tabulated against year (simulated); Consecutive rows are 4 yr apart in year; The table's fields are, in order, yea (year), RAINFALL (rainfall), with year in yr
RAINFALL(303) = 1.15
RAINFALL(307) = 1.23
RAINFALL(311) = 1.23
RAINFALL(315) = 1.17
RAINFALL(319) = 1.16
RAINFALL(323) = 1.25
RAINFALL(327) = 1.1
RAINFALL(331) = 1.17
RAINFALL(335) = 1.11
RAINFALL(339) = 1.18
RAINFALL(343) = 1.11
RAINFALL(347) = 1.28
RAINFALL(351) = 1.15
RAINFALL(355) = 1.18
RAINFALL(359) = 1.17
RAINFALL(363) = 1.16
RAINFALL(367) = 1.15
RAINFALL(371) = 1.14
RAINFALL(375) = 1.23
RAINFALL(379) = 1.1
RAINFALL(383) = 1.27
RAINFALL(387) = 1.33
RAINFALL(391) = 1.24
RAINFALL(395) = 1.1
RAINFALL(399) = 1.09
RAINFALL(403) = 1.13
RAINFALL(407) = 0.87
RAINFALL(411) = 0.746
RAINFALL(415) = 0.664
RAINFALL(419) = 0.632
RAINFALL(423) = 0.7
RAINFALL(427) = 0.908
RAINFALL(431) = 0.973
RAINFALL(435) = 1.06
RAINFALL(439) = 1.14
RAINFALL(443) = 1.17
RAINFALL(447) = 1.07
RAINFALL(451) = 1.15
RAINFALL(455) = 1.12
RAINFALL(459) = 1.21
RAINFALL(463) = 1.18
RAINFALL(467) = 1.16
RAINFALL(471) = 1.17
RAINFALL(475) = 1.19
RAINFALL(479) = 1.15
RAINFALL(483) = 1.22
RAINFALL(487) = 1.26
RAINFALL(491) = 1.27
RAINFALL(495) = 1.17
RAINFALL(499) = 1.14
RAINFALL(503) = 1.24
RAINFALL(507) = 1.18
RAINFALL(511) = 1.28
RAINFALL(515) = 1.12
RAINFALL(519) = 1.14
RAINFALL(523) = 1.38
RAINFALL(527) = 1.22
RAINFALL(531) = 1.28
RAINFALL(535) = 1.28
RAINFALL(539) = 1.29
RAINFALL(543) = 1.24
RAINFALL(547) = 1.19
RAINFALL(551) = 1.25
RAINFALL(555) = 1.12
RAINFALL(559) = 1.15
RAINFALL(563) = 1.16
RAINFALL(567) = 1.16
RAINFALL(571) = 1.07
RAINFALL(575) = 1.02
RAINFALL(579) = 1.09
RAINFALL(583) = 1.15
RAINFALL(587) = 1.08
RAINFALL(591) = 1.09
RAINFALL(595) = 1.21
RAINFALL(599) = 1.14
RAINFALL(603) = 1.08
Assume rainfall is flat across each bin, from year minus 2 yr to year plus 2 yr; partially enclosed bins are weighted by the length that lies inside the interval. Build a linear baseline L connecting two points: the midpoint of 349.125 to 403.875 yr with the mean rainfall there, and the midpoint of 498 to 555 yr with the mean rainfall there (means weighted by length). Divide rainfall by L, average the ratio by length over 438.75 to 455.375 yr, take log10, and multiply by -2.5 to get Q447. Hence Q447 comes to 0.07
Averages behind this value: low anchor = 1.18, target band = 1.13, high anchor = 1.23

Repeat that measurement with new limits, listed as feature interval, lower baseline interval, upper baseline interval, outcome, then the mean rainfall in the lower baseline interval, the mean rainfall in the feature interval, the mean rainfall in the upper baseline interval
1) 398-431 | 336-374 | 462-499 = 0.37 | 1.17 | 0.843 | 1.19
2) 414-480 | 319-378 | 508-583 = 0.13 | 1.17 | 1.04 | 1.19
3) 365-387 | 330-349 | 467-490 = -0.01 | 1.17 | 1.19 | 1.2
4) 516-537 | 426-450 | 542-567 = -0.09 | 1.06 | 1.25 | 1.18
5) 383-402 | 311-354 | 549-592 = -0.03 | 1.17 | 1.2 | 1.12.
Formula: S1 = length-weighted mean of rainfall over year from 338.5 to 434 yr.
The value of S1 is 1.06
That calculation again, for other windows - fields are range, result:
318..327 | 1.19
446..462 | 1.14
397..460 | 0.973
